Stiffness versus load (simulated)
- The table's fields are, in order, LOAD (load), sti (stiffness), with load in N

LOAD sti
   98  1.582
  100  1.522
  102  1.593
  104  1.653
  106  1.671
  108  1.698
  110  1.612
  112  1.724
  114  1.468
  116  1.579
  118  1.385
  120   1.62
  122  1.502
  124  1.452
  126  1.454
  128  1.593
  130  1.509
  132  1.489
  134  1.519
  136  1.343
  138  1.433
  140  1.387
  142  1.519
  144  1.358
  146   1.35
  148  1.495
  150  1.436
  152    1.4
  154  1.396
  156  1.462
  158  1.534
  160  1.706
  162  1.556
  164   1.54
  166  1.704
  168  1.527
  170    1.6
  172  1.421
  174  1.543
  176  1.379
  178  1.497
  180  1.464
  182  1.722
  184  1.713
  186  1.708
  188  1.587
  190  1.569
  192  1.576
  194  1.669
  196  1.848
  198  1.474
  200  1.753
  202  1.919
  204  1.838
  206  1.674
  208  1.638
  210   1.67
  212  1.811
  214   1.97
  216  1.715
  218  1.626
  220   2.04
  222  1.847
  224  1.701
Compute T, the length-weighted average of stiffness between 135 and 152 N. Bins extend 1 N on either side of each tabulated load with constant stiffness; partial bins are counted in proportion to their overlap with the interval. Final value 1.41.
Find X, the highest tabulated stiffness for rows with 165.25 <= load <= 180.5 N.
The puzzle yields 1.704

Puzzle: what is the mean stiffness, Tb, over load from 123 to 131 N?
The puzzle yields 1.5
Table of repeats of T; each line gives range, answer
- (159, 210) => 1.63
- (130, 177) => 1.48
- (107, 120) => 1.58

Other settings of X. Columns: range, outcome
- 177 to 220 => 2.04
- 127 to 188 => 1.722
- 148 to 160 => 1.706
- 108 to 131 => 1.724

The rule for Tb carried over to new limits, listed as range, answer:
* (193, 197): 1.76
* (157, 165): 1.58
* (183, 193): 1.63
